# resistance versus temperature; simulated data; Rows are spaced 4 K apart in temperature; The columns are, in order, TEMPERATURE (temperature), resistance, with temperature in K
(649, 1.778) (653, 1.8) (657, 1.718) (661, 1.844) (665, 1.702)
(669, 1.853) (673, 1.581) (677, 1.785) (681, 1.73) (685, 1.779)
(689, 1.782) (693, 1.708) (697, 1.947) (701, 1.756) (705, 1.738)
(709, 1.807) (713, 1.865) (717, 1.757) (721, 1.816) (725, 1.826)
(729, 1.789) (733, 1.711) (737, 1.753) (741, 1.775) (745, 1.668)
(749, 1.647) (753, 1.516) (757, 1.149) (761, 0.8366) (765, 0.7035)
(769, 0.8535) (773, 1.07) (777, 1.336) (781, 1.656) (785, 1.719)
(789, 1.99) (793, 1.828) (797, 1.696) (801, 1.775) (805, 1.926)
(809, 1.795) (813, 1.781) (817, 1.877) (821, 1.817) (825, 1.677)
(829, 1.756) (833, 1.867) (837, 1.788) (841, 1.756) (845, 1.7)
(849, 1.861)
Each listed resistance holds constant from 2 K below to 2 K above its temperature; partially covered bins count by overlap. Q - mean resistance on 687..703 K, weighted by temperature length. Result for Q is 1.8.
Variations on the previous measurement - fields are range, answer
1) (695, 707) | 1.81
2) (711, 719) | 1.81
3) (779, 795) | 1.8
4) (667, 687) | 1.75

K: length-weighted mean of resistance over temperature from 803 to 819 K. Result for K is 1.84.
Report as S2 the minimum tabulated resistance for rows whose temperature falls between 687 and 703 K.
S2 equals 1.708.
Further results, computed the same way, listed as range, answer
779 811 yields 1.656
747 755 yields 1.516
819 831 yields 1.677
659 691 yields 1.581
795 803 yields 1.696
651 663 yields 1.718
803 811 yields 1.795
